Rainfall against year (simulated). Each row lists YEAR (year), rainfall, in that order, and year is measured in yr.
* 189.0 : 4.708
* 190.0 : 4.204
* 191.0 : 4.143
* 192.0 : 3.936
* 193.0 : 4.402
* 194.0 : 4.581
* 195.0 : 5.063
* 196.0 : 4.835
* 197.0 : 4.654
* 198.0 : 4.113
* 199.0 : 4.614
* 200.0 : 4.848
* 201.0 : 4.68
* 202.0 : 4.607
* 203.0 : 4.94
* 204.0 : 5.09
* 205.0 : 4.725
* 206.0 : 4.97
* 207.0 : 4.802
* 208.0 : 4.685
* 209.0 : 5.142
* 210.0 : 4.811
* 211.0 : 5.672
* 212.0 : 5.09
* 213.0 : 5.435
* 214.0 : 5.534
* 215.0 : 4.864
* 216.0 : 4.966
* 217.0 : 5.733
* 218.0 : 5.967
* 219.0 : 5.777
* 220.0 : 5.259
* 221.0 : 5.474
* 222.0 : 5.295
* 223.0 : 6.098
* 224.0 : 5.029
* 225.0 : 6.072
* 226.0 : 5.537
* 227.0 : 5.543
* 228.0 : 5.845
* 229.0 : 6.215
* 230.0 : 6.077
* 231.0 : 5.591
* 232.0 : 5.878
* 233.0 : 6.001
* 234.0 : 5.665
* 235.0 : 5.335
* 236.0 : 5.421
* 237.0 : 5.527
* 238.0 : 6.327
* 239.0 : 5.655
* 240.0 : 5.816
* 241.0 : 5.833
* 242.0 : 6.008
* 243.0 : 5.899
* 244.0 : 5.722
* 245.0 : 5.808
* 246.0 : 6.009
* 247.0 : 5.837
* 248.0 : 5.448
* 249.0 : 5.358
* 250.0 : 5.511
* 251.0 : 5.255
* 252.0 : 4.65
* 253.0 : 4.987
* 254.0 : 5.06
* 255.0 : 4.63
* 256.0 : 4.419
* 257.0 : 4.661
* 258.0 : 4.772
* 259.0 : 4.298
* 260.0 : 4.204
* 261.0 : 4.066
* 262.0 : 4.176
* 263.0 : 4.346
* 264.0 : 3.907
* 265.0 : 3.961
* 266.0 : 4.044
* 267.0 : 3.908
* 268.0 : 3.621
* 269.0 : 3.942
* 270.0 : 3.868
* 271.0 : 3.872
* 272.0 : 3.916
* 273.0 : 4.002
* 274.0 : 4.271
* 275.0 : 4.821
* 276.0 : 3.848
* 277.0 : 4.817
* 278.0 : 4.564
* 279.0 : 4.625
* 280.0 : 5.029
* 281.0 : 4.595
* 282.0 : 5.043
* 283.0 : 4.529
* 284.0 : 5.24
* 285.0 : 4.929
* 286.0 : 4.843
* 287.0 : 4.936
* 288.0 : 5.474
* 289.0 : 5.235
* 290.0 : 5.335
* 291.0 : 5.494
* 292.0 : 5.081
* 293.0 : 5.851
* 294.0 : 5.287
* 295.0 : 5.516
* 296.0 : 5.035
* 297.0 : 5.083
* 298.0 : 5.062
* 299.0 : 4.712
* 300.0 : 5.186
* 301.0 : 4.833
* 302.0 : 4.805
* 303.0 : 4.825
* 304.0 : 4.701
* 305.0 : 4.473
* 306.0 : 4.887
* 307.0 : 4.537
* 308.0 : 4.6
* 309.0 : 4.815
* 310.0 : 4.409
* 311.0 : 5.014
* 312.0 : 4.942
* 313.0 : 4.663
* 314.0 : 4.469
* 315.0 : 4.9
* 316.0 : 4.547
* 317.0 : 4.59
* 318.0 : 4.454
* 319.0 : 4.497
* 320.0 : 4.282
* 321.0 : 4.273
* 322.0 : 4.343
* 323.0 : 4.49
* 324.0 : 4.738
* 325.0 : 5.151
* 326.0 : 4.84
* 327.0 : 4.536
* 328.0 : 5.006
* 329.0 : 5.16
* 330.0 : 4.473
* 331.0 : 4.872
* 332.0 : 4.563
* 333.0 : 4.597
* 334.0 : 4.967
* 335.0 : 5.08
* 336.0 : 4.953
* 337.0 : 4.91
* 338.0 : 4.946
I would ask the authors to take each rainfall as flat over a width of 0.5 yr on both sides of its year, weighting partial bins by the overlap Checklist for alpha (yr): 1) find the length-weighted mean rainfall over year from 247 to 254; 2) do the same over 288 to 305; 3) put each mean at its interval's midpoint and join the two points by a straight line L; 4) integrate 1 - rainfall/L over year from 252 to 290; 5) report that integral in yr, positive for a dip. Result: 5.1 yr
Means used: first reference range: 5.24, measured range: 4.49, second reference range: 5.12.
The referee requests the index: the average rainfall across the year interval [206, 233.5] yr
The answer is 5.49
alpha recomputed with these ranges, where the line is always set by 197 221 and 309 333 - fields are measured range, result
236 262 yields -1.76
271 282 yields 0.84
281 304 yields -1.56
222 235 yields -2.01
